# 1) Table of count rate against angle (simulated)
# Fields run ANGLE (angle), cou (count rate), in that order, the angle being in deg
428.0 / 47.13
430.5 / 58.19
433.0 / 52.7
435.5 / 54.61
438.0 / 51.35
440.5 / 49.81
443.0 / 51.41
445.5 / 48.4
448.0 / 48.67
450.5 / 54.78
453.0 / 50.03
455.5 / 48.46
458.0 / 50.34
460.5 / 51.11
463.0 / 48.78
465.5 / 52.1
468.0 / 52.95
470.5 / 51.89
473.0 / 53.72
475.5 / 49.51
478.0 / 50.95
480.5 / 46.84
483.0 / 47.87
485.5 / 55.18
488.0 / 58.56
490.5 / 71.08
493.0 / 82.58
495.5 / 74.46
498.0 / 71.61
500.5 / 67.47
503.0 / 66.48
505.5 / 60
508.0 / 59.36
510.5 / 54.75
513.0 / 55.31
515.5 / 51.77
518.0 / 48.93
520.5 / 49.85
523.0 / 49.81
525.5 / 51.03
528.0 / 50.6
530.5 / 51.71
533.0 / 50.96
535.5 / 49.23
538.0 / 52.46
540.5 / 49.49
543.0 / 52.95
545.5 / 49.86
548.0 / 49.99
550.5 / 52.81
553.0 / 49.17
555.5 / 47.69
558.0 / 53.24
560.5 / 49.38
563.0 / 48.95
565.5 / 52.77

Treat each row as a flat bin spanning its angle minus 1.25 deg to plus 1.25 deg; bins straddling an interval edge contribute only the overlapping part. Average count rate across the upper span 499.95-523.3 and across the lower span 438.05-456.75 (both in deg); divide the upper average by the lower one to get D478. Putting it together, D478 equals 1.12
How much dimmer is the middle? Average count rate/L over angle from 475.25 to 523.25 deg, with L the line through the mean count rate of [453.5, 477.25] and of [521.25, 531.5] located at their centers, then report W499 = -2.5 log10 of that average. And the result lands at -0.16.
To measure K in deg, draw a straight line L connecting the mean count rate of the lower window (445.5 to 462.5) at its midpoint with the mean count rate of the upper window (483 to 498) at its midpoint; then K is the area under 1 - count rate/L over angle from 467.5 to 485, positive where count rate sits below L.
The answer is 2.8 deg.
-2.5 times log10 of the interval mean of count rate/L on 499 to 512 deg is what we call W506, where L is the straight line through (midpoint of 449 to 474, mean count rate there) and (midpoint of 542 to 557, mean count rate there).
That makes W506 -0.21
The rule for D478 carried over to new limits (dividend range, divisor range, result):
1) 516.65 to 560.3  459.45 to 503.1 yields 0.87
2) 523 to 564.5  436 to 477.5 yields 0.99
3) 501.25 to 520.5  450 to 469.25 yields 1.11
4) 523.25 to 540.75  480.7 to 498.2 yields 0.79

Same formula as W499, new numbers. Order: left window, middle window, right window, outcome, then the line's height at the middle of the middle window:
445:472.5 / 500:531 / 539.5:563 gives -0.090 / 50.6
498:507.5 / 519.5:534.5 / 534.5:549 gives 0.111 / 56.2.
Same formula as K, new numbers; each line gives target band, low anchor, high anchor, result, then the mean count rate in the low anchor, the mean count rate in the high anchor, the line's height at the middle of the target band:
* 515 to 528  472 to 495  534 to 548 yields 0.7 deg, 58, 50.7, 53.2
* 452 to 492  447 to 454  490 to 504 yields 5.4 deg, 51.3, 72.4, 61.1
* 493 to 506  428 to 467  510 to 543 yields -4.7 deg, 51.3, 51.2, 51.2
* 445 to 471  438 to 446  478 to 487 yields -0.2 deg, 50.2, 50.3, 50.3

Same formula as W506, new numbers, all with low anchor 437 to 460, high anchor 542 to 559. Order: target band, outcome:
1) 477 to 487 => 0.00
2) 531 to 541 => 0.00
